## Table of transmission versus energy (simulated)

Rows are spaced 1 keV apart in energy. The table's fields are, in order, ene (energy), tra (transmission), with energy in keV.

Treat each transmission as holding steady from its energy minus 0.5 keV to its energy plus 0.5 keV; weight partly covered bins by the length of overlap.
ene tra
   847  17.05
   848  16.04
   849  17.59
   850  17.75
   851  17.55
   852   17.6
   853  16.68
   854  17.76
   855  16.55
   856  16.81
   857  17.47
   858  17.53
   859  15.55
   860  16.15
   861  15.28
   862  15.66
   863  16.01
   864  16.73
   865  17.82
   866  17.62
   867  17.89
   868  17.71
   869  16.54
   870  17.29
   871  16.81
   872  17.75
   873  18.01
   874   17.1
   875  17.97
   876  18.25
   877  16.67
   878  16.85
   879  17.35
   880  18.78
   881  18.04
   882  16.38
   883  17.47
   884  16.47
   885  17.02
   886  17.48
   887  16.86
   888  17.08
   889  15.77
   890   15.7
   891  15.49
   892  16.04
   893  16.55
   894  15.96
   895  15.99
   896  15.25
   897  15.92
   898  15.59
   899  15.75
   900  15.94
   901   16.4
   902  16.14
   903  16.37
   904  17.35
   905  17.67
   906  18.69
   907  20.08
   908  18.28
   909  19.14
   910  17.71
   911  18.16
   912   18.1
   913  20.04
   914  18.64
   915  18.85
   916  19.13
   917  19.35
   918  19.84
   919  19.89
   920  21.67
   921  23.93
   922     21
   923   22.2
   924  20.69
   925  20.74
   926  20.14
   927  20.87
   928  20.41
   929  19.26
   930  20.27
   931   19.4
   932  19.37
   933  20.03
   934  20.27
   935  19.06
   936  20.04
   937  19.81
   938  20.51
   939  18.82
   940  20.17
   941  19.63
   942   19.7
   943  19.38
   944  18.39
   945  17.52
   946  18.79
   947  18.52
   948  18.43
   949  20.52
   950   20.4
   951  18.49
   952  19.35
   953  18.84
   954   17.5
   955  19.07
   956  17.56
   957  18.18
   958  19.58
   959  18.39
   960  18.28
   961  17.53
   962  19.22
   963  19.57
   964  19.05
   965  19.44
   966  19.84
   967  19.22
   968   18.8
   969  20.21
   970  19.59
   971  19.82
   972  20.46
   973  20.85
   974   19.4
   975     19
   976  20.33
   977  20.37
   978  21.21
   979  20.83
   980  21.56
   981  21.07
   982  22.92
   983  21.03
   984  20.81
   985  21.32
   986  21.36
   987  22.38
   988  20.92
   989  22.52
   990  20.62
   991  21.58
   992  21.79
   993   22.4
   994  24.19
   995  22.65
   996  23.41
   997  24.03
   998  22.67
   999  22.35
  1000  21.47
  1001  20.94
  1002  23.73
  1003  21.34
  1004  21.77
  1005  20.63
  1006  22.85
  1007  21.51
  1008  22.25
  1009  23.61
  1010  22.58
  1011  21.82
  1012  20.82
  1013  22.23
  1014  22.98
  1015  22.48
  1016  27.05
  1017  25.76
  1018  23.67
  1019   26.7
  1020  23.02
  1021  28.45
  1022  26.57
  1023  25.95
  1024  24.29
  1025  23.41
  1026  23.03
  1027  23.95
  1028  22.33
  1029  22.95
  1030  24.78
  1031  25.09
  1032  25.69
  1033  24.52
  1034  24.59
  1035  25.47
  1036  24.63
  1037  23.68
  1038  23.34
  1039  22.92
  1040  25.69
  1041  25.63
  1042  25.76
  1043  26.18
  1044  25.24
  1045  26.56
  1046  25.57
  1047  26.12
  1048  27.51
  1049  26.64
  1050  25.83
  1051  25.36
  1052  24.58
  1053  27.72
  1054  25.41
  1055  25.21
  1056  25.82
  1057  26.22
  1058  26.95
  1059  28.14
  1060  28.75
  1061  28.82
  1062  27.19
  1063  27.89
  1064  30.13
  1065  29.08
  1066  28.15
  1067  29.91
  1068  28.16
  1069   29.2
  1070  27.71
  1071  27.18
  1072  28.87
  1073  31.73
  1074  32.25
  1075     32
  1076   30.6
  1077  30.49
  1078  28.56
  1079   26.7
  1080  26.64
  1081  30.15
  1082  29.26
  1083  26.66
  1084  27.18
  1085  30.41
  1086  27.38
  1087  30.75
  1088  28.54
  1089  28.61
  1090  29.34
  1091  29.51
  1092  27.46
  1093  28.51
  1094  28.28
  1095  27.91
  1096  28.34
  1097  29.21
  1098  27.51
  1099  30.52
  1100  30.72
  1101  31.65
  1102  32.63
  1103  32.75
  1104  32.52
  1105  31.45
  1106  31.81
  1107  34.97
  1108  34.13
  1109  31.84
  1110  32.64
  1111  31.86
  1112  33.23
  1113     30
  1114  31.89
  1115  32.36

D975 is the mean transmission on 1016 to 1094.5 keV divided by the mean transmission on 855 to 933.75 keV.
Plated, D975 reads 1.51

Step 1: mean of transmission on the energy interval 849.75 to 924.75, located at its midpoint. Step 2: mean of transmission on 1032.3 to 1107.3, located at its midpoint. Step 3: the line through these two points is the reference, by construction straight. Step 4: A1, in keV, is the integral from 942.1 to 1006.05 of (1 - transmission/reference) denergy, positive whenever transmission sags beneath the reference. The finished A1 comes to 6.20 keV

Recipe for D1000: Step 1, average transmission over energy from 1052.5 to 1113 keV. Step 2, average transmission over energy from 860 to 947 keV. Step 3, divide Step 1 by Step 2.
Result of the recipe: 1.6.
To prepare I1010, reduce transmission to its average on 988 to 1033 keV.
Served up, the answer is 23.3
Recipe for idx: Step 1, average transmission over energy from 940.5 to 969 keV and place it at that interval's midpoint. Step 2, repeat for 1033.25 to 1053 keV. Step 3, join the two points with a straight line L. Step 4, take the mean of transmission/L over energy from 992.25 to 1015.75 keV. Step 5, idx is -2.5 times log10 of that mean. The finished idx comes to 0.00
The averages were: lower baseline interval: 18.9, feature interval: 22.4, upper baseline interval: 25.4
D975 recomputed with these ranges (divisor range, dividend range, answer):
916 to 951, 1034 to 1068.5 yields 1.33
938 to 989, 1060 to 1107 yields 1.49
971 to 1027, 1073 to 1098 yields 1.29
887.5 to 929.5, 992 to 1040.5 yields 1.29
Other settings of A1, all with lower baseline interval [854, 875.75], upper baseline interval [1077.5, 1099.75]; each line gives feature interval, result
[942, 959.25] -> 2.1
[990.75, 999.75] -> 0.4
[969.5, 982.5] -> 1.2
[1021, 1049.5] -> 0.9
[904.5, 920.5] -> 0.3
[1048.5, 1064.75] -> 0.0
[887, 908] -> 2.4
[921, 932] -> -0.2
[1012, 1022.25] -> 0.1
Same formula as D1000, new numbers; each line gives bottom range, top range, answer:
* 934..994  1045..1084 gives 1.40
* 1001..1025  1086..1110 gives 1.29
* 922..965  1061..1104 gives 1.51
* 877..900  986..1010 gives 1.35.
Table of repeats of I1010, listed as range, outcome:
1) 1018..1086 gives 26.7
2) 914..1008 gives 20.4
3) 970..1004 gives 21.5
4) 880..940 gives 18.4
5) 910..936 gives 20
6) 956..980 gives 19.5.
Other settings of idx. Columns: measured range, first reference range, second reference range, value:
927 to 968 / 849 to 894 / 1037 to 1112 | 0.111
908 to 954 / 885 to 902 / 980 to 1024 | -0.071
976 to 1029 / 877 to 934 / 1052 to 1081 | 0.076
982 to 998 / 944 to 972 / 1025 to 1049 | -0.038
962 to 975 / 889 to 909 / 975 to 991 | 0.043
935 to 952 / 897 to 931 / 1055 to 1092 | 0.080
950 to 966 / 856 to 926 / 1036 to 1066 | 0.138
